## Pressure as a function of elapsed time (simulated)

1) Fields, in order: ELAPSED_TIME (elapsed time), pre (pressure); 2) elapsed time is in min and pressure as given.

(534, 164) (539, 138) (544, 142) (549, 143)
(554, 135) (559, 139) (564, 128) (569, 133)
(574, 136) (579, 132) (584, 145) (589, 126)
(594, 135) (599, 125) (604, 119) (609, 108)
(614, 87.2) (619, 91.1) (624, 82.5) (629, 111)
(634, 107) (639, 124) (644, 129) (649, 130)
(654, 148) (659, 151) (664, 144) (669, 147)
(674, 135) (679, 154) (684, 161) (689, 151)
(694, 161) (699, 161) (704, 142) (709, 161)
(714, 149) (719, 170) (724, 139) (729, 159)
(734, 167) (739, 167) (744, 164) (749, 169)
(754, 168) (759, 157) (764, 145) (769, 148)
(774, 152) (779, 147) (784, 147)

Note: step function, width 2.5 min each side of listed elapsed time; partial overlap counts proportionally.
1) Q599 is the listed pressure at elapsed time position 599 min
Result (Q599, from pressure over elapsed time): 125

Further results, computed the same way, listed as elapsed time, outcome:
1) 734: 167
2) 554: 135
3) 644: 129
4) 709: 161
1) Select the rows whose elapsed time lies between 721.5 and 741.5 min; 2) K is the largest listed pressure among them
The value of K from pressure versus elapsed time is 167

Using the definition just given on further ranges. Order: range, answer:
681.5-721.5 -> 170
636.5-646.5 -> 129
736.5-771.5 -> 169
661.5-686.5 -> 161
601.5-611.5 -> 119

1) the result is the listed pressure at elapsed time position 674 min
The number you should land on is 135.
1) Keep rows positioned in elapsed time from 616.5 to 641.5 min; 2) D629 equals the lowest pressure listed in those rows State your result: 82.5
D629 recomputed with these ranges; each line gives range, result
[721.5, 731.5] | 139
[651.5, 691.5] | 135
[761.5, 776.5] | 145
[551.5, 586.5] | 128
